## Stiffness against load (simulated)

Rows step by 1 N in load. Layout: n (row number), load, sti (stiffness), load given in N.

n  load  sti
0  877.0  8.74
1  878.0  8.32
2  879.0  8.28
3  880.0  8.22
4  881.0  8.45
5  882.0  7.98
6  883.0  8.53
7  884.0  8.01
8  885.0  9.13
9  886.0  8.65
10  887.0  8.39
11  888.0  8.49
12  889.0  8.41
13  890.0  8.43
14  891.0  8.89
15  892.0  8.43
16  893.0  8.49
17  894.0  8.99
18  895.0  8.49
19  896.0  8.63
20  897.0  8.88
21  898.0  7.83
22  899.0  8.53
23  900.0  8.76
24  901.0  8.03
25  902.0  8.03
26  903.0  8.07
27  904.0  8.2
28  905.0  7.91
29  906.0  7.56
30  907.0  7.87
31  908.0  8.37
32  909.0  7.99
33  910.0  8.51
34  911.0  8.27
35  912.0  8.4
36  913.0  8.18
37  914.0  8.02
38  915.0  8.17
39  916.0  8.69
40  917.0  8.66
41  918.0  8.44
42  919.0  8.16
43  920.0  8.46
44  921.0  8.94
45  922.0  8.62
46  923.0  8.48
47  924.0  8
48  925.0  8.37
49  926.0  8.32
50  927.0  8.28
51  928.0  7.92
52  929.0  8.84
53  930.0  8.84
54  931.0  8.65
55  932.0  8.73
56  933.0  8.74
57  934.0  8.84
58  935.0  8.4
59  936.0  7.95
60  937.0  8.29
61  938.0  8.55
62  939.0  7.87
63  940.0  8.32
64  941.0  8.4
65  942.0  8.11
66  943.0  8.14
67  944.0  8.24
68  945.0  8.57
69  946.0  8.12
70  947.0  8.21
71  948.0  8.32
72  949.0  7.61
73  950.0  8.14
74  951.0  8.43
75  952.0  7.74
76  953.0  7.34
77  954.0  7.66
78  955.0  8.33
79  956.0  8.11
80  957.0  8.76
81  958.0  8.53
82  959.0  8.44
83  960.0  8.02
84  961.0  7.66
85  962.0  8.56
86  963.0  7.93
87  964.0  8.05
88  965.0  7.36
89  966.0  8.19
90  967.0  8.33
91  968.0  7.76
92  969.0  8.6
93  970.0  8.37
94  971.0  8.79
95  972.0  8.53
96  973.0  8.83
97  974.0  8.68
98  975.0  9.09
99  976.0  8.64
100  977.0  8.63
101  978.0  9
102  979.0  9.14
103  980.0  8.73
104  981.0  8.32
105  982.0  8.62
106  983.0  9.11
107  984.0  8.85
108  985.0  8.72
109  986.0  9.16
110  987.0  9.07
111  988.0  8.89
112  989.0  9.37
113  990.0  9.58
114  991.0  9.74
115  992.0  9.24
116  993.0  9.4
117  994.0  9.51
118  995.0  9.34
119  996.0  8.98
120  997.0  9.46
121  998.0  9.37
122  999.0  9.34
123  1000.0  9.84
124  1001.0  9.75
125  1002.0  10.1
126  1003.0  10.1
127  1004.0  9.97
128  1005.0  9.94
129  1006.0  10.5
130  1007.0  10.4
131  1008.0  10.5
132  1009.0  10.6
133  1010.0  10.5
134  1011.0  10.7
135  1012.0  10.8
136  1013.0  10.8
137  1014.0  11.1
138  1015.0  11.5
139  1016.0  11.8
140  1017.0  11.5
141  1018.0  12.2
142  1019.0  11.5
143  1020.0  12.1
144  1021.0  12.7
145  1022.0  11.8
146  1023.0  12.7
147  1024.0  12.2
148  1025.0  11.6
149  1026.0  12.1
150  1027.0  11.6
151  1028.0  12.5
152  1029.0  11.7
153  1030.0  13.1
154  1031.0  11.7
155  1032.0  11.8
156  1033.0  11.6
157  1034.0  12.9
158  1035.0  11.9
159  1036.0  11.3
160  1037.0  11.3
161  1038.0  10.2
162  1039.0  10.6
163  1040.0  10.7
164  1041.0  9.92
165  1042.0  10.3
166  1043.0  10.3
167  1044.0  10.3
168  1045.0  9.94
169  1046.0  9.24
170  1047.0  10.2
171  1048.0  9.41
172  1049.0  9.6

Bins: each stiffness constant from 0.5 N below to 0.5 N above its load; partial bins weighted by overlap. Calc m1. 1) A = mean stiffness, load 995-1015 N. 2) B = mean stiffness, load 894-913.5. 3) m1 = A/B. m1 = 1.23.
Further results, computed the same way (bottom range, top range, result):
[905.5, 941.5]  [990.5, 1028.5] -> 1.28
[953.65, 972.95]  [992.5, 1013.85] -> 1.22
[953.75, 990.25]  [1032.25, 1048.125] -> 1.25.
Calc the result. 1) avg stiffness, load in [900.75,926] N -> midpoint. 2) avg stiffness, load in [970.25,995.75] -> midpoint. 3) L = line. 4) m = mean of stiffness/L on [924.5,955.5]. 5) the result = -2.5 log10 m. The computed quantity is 0.03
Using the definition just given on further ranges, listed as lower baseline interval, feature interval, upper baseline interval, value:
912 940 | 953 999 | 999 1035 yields 0.15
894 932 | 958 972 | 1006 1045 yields 0.19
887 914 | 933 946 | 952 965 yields -0.02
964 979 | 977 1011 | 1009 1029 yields 0.05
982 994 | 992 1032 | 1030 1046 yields -0.08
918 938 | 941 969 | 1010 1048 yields 0.14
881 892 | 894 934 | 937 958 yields 0.00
